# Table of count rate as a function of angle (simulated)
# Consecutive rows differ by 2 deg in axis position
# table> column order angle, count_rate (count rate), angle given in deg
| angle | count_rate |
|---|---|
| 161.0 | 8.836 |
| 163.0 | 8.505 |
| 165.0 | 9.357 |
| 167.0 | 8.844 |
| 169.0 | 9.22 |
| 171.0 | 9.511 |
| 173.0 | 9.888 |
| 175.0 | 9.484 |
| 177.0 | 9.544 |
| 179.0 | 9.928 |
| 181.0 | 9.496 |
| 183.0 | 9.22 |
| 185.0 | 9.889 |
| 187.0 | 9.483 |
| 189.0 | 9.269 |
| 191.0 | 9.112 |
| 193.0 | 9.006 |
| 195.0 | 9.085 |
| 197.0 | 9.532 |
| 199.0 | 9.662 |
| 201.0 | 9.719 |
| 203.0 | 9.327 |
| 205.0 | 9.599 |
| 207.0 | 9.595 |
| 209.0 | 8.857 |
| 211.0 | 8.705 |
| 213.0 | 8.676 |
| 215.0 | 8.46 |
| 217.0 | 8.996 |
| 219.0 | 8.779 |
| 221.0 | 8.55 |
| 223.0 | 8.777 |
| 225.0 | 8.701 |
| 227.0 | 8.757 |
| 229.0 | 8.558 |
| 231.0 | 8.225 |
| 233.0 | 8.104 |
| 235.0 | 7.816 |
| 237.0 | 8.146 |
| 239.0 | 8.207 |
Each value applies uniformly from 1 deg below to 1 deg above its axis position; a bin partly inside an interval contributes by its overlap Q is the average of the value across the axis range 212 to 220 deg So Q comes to 8.73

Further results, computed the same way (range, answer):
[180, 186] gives 9.54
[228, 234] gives 8.3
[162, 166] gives 8.93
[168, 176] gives 9.53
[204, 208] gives 9.6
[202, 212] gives 9.22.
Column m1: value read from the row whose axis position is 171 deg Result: 9.511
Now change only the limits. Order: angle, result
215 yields 8.46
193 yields 9.006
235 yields 7.816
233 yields 8.104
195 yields 9.085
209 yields 8.857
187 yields 9.483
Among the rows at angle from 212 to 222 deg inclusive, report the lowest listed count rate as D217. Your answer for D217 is 8.46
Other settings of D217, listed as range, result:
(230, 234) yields 8.104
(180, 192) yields 9.112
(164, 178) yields 8.844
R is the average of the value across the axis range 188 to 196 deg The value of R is 9.12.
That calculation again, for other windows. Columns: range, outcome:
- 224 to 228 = 8.73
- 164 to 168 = 9.1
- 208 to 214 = 8.75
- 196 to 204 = 9.56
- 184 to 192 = 9.44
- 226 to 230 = 8.66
